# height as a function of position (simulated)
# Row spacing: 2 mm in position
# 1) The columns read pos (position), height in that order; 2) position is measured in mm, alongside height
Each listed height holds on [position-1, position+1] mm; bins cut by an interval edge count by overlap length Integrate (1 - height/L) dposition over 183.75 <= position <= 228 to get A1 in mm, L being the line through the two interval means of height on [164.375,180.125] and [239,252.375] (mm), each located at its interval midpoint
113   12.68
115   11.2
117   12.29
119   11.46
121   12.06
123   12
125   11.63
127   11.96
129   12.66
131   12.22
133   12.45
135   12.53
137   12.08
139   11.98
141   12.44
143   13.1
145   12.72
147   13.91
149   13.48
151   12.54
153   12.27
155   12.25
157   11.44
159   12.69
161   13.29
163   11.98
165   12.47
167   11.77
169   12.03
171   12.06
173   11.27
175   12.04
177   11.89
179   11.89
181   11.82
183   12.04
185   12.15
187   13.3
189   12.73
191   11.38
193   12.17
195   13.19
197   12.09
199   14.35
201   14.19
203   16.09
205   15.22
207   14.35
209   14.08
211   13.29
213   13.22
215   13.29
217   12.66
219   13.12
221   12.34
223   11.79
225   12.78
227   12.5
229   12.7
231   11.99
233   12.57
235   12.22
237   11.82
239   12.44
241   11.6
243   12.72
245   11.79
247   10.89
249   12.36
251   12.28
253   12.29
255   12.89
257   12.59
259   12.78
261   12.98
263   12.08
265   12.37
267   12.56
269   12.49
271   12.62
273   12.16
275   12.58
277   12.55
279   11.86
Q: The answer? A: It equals -4.6 mm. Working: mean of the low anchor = 11.9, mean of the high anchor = 12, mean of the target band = 13.2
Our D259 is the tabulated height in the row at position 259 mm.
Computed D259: 12.78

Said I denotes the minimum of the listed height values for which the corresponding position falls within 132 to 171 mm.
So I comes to 11.44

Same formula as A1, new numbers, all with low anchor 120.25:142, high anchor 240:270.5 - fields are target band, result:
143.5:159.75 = -0.6 mm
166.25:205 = -1.2 mm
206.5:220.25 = -1.2 mm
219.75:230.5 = -0.1 mm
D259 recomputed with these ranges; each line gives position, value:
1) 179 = 11.89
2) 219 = 13.12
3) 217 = 12.66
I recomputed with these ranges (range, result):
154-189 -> 11.27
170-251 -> 10.89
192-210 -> 12.09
